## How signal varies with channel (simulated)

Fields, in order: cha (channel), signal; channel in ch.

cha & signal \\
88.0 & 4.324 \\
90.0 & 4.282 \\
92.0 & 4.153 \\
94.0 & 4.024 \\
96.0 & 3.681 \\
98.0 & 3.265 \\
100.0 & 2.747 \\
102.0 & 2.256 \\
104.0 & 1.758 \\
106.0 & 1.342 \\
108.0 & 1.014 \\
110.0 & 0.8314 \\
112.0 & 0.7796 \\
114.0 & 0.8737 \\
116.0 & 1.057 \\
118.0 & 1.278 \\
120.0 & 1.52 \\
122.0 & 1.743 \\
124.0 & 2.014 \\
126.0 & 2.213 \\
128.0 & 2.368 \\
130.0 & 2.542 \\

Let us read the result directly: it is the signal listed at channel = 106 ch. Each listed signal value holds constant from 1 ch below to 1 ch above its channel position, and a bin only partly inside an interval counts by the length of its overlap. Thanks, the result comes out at 1.342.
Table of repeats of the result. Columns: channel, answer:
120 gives 1.52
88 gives 4.324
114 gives 0.8737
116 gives 1.057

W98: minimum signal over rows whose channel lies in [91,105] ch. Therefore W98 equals 1.758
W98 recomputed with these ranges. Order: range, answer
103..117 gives 0.7796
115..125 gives 1.057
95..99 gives 3.265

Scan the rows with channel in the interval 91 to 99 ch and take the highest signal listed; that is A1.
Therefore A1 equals 4.153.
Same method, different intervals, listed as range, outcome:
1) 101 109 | 2.256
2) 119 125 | 2.014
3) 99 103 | 2.747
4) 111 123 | 1.743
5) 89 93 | 4.282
